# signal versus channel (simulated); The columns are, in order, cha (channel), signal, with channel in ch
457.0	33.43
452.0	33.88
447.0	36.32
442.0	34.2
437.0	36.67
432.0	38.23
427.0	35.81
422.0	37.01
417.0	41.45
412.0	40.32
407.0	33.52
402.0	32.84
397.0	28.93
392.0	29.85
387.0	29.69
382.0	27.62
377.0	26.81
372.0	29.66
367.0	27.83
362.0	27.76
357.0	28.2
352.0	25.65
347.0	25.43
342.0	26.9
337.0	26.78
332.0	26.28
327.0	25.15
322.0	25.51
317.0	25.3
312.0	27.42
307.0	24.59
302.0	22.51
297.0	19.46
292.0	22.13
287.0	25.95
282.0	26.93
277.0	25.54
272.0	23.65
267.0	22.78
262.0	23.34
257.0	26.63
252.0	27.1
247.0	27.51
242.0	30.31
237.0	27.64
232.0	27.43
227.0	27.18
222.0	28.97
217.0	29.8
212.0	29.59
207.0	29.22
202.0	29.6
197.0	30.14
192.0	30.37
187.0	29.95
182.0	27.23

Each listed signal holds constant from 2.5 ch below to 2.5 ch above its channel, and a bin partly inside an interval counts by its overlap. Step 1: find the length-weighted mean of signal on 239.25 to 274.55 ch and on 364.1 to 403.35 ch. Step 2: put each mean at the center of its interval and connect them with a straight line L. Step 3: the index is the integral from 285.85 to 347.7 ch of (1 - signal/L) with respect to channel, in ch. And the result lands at 5.8 ch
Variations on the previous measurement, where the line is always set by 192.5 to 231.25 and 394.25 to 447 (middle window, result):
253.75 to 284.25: 6.1 ch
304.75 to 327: 4.7 ch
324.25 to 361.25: 7.7 ch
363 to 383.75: 3.9 ch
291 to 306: 4.9 ch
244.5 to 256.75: 1.3 ch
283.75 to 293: 2.1 ch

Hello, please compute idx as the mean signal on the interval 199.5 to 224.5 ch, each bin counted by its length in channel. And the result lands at 29.4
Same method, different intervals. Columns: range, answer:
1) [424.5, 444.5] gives 36.2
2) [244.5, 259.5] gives 27.1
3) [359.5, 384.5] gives 27.9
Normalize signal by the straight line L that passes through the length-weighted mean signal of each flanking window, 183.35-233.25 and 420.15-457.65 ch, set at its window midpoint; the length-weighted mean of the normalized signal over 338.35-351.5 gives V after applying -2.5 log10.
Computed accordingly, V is 0.26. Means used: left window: 29.2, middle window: 26.1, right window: 35.8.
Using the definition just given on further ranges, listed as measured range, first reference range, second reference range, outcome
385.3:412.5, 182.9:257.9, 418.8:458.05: 0.08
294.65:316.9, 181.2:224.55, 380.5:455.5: 0.32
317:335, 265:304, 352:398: 0.01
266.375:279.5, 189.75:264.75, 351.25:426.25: 0.20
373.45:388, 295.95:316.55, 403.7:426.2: 0.19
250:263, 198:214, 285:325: 0.04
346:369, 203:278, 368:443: 0.17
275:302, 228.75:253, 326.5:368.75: 0.15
